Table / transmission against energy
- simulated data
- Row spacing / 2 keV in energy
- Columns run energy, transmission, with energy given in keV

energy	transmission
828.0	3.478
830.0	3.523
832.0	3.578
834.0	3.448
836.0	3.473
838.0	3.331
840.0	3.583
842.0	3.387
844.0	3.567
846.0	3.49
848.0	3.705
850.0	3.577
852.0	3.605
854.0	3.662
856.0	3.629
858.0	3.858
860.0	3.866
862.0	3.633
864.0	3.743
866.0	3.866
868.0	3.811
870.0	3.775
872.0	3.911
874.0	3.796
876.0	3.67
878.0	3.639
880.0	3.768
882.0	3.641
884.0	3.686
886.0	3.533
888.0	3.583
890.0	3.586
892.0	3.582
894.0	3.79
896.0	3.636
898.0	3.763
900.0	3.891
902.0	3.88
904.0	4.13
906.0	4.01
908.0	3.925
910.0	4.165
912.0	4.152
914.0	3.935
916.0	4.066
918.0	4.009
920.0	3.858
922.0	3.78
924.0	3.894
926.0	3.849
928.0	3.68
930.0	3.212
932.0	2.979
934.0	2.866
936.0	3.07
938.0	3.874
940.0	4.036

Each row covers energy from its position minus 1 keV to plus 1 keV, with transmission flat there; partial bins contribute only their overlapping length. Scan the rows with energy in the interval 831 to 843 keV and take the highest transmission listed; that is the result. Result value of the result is 3.583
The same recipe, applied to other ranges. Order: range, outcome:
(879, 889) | 3.768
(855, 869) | 3.866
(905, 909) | 4.01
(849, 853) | 3.605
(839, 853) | 3.705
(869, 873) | 3.911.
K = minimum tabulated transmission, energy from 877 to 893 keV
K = 3.533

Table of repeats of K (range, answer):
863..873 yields 3.743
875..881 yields 3.639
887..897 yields 3.582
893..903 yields 3.636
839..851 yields 3.387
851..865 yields 3.605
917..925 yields 3.78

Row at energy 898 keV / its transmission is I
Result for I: 3.763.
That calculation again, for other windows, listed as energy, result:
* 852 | 3.605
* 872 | 3.911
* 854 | 3.662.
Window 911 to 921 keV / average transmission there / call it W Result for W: 4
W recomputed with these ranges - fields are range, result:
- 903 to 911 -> 4.06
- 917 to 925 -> 3.89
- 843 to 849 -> 3.59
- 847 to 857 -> 3.64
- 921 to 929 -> 3.8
